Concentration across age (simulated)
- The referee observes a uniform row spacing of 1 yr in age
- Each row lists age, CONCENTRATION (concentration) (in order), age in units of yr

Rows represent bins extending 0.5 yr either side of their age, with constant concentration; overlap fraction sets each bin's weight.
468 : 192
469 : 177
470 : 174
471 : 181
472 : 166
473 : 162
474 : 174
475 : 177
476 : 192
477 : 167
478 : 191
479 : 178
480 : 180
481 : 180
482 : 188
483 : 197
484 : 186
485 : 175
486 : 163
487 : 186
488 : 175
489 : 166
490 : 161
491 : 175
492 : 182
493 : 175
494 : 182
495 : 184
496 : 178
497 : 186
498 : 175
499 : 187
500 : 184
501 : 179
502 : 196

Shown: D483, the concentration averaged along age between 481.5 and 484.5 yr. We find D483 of 190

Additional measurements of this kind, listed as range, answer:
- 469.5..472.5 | 174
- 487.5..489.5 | 170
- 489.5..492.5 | 173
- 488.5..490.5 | 164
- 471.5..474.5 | 167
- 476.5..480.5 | 179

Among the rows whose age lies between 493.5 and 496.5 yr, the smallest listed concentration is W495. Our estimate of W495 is 178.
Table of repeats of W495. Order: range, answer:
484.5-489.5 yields 163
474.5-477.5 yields 167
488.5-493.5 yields 161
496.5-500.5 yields 175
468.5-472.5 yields 166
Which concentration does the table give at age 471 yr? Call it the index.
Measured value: 181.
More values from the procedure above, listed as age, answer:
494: 182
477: 167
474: 174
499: 187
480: 180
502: 196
